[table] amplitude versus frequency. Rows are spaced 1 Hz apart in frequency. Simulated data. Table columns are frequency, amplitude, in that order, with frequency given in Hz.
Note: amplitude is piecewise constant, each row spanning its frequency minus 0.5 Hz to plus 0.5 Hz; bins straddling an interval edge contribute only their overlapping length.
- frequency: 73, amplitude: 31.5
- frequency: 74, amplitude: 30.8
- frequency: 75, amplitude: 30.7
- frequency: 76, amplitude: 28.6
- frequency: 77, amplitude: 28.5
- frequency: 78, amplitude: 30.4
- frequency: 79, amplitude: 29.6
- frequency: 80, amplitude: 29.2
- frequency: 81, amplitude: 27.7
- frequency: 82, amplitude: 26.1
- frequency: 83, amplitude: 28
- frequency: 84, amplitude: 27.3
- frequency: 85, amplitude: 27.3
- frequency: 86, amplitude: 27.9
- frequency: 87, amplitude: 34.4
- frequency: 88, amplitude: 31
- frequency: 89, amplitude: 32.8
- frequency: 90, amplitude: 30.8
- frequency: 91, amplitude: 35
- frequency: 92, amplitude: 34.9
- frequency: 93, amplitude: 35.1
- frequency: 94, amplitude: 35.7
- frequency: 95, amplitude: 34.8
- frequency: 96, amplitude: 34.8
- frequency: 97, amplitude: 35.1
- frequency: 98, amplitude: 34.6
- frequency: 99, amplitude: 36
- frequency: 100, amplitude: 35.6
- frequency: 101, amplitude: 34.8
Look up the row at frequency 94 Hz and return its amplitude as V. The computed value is 35.7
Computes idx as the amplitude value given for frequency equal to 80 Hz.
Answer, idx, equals 29.2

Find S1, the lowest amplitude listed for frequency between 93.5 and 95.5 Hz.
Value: 34.8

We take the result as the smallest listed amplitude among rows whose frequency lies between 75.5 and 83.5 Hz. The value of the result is 26.1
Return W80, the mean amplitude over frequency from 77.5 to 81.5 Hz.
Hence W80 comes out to 29.2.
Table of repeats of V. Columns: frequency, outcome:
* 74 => 30.8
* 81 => 27.7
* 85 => 27.3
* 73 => 31.5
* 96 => 34.8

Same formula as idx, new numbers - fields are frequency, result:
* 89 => 32.8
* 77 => 28.5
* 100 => 35.6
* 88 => 31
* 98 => 34.6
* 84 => 27.3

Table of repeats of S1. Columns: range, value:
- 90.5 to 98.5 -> 34.6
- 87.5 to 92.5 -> 30.8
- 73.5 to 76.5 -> 28.6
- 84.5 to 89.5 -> 27.3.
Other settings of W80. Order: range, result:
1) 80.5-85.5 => 27.3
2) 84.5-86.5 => 27.6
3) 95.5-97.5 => 35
